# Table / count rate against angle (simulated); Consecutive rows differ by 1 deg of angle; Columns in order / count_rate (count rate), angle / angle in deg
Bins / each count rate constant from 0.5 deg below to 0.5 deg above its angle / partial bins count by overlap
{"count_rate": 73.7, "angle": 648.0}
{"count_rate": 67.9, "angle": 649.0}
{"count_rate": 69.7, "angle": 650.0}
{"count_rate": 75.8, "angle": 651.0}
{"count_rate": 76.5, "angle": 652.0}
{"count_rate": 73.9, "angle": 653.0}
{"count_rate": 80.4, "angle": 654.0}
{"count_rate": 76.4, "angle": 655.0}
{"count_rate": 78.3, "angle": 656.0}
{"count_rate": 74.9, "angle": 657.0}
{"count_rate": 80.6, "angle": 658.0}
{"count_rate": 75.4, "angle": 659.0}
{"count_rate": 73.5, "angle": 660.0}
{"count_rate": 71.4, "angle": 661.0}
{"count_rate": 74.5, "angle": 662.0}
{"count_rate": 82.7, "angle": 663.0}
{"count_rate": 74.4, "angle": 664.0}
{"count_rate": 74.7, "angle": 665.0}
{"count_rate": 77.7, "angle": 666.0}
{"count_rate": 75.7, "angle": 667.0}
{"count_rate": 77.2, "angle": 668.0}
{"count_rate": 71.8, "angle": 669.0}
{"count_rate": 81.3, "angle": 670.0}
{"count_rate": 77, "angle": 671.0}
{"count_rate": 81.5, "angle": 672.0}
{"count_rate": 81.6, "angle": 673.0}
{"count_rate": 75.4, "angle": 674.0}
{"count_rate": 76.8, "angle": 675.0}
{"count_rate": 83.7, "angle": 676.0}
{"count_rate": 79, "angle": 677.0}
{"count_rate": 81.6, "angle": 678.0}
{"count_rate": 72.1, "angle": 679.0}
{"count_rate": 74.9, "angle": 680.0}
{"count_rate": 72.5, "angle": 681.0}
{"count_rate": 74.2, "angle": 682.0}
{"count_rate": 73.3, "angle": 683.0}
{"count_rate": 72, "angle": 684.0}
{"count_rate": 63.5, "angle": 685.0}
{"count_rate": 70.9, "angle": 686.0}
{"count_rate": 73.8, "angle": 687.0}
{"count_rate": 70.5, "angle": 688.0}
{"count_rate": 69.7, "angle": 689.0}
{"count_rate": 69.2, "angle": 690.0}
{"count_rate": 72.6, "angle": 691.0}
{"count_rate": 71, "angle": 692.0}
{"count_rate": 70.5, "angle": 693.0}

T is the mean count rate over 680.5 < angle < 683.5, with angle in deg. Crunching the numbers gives 73.3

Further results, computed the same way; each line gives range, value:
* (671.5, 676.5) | 79.8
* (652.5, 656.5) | 77.2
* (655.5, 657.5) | 76.6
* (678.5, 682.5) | 73.4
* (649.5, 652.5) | 74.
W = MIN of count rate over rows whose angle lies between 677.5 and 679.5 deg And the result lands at 72.1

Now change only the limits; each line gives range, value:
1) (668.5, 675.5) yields 71.8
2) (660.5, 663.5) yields 71.4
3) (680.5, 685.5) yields 63.5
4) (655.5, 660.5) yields 73.5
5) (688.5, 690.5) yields 69.2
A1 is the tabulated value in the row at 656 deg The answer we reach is 78.3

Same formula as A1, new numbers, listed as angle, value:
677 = 79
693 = 70.5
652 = 76.5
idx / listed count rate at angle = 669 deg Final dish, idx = 71.8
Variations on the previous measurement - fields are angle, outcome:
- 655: 76.4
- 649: 67.9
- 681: 72.5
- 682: 74.2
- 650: 69.7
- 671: 77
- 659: 75.4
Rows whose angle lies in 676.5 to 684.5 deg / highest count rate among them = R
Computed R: 81.6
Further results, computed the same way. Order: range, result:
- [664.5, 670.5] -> 81.3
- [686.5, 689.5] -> 73.8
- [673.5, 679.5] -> 83.7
